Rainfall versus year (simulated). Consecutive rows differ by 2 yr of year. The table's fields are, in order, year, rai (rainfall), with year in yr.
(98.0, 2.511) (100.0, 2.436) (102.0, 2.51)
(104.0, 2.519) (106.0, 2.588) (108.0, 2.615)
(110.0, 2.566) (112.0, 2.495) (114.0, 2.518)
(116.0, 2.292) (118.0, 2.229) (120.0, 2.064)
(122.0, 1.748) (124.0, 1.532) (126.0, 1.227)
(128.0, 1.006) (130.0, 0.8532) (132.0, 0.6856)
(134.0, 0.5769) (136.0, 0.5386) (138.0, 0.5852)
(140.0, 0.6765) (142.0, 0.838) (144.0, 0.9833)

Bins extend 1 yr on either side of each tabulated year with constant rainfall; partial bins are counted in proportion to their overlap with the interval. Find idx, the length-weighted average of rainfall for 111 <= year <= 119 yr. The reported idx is 2.38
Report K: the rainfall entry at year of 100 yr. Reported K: 2.436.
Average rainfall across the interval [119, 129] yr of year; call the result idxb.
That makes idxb 1.52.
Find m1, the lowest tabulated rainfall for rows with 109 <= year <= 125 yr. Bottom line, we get 1.532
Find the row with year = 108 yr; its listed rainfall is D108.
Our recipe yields 2.615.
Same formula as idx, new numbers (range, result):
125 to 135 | 0.87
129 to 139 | 0.648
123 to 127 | 1.38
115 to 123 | 2.08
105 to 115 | 2.56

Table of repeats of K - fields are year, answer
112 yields 2.495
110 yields 2.566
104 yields 2.519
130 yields 0.8532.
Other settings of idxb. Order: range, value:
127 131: 0.93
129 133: 0.769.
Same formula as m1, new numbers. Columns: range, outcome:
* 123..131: 0.8532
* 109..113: 2.495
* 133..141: 0.5386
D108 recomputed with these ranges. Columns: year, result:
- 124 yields 1.532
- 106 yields 2.588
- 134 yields 0.5769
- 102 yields 2.51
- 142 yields 0.838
